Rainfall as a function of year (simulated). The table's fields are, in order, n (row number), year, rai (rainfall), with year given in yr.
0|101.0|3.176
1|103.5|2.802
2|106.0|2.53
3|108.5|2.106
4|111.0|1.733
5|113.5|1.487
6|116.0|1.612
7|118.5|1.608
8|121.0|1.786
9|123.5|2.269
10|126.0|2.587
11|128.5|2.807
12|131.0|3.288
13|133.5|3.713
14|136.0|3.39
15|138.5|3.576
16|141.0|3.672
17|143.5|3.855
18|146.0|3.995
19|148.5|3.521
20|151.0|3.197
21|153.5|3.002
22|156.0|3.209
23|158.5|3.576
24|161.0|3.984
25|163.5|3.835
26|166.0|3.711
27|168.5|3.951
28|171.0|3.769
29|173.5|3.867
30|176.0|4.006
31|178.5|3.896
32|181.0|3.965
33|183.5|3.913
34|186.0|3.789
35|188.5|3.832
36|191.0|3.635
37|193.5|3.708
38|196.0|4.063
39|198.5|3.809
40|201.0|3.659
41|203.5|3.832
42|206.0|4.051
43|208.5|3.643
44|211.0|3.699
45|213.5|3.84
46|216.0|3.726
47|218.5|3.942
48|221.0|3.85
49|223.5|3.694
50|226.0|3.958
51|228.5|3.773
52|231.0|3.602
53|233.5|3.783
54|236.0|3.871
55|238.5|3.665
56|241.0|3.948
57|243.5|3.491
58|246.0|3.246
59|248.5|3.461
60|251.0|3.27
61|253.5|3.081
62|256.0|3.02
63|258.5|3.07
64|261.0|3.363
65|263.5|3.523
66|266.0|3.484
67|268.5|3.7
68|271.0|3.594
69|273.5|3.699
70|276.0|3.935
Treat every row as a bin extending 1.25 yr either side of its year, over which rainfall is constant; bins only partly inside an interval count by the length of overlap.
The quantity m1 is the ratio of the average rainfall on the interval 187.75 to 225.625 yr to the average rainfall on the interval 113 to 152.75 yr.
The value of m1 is 1.3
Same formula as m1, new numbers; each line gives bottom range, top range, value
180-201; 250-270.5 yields 0.87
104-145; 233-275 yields 1.32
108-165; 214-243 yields 1.28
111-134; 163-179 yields 1.70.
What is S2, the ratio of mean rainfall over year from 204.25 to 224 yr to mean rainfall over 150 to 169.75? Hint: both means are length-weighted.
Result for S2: 1.1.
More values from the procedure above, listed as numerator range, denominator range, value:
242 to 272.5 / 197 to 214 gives 0.89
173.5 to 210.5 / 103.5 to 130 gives 1.83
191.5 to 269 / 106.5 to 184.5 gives 1.14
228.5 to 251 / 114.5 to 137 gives 1.42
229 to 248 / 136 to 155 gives 1.04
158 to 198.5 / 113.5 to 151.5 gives 1.31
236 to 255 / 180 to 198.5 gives 0.90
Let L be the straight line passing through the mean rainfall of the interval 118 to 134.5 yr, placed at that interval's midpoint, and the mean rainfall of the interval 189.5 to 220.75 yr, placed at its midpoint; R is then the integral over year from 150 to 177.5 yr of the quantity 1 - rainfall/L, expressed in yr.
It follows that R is -4.1 yr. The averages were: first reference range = 2.61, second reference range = 3.8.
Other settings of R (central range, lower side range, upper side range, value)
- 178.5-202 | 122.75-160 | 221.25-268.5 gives -2.8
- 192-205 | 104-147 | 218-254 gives -1.9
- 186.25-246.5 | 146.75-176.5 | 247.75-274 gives -4.8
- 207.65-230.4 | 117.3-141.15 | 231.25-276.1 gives -3.2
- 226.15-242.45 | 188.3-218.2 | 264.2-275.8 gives -0.3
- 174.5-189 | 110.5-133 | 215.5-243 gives -3.8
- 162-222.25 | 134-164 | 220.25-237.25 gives -2.4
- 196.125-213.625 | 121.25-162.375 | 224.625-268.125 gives -1.9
